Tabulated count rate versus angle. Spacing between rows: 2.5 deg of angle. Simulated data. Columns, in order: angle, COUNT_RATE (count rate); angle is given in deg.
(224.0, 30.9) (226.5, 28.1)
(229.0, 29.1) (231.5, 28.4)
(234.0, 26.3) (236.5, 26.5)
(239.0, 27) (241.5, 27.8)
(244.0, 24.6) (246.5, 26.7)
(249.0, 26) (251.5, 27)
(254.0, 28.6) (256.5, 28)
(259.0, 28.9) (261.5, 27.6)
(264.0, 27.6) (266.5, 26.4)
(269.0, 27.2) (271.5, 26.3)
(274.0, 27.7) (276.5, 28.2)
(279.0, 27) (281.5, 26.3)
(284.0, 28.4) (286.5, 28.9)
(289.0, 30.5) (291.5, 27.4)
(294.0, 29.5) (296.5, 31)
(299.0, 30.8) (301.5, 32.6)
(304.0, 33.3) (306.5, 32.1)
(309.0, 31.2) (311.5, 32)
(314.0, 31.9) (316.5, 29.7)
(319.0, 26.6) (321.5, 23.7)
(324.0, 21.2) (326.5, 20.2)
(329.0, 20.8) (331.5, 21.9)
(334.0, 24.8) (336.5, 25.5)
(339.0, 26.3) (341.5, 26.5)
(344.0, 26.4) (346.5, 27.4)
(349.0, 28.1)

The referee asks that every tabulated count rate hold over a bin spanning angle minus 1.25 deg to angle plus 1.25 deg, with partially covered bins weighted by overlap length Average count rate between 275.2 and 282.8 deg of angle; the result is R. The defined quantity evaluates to 27.2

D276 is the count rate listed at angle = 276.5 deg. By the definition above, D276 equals 28.2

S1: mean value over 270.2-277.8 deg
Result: 27.4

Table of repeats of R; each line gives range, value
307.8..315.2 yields 31.7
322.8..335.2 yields 21.8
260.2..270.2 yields 27.2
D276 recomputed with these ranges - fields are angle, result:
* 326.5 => 20.2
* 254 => 28.6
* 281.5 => 26.3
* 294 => 29.5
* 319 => 26.6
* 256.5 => 28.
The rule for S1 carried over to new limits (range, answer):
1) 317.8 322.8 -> 25.1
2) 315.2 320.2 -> 28.2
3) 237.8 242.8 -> 27.4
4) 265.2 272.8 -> 26.6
